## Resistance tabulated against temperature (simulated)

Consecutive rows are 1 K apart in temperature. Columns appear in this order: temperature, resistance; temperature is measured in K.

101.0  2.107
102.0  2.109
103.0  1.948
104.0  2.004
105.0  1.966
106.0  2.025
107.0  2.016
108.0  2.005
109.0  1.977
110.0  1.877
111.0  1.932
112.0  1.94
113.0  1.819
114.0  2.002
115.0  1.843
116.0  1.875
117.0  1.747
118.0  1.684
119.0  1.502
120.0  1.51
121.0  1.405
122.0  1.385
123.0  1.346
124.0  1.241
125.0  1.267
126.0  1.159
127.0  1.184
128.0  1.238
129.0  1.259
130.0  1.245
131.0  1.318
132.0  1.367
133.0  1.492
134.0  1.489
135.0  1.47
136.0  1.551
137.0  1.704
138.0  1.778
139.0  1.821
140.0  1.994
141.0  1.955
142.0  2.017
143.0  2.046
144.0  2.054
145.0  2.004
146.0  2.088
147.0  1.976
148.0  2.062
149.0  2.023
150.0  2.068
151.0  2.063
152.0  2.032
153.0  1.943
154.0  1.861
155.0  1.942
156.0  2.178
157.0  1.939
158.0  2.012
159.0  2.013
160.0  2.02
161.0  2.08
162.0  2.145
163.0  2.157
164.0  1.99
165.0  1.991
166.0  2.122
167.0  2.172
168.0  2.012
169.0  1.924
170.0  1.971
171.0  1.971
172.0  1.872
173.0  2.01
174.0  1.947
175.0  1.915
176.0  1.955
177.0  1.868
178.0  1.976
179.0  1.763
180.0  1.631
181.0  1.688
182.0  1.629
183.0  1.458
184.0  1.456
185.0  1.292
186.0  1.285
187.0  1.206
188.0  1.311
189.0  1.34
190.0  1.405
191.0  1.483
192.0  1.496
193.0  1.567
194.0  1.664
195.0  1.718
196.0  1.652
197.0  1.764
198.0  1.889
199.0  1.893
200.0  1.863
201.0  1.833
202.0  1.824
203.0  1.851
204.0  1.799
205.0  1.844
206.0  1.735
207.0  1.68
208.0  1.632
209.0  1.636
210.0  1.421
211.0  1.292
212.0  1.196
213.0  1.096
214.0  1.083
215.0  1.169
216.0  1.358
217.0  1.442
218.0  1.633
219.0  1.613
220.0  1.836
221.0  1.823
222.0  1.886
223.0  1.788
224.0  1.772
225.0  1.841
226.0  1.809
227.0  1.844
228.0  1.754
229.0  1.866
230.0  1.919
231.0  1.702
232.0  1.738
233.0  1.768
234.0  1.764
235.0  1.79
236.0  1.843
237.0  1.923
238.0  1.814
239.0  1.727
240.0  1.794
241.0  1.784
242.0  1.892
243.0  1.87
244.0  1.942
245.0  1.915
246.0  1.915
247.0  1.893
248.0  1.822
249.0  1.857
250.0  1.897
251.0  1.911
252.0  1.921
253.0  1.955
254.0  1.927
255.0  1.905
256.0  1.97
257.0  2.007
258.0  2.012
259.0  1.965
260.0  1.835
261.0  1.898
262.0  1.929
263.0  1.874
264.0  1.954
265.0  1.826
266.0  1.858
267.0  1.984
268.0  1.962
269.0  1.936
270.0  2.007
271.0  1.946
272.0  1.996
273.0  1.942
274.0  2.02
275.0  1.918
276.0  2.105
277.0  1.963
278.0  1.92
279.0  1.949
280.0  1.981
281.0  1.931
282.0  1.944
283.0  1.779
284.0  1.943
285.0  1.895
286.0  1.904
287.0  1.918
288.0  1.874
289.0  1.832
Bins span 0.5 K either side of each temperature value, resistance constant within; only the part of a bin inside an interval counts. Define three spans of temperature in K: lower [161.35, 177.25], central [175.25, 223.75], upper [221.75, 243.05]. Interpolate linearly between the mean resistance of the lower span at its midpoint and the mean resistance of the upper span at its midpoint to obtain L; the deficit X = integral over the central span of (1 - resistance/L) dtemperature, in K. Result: 7.9 K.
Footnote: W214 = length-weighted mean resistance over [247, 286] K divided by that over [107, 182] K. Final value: 1.07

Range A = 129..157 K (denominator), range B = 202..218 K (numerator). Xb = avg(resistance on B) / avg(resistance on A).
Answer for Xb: 0.82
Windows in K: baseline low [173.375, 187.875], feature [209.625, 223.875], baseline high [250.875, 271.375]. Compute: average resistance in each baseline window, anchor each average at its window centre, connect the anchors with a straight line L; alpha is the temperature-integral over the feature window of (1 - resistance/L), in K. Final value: 2.35 K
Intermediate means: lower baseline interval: 1.64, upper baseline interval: 1.93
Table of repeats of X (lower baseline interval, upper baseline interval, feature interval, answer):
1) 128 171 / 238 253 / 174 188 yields 1.9 K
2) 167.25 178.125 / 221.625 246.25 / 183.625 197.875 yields 3.2 K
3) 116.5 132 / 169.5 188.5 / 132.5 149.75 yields -4.5 K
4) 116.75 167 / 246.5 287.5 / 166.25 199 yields 2.0 K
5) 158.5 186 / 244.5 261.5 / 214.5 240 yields 2.2 K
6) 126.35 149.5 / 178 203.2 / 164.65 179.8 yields -3.0 K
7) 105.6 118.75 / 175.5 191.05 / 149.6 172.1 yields -5.0 K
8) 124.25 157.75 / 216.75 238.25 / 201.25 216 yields 2.1 K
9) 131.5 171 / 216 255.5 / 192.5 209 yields 1.0 K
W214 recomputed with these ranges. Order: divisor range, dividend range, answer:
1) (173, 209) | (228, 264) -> 1.12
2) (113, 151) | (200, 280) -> 1.09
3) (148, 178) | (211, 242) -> 0.84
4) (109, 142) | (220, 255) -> 1.16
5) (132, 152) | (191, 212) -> 0.90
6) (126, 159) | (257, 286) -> 1.09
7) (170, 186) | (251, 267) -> 1.10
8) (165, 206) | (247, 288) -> 1.11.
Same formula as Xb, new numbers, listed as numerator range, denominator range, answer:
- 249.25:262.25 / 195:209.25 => 1.09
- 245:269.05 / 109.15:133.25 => 1.25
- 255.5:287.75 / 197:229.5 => 1.17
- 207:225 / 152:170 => 0.75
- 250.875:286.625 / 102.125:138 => 1.19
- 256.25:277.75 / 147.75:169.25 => 0.96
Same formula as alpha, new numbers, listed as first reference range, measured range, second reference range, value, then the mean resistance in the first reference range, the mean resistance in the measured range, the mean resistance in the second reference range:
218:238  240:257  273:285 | -0.4 K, 1.8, 1.9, 1.95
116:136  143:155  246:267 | -4.2 K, 1.4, 2.01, 1.91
